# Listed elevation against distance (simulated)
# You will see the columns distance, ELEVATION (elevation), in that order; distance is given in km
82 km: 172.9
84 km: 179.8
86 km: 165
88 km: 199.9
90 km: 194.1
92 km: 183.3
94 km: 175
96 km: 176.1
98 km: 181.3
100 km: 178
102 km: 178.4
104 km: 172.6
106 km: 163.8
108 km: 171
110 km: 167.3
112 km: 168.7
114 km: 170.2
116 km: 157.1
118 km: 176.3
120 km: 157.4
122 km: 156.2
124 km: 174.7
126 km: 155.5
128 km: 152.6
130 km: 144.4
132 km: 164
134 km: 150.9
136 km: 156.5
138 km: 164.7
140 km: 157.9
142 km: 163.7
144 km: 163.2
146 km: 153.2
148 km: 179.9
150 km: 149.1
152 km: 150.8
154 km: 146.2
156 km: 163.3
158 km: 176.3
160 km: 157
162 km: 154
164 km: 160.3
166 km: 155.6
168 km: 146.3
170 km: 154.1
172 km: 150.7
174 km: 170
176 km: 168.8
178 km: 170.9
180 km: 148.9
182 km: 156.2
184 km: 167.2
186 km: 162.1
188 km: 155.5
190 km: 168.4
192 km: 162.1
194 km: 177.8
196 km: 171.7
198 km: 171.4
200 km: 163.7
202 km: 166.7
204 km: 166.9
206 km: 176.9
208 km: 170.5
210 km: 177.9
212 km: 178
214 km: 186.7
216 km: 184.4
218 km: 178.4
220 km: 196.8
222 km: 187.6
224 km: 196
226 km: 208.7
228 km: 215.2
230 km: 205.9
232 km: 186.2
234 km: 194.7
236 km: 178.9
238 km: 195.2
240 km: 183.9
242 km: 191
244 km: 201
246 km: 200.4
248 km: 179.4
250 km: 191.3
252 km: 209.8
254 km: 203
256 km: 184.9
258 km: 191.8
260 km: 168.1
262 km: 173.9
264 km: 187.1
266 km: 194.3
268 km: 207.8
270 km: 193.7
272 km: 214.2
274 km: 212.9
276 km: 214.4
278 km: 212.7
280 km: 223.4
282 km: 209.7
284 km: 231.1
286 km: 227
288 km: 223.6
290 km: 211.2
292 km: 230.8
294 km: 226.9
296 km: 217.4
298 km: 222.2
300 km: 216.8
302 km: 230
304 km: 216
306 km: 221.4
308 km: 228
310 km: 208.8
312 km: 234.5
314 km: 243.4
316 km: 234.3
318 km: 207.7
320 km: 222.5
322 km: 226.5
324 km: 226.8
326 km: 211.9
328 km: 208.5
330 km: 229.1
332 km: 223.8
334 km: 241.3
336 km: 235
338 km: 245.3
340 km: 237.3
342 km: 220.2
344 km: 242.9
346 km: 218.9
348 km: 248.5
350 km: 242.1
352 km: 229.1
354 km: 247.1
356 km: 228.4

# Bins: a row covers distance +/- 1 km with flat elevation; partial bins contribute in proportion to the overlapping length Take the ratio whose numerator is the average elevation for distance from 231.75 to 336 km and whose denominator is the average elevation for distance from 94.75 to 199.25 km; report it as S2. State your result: 1.3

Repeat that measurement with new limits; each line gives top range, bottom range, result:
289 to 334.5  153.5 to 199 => 1.38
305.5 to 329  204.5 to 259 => 1.17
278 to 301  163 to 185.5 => 1.39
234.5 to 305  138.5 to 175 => 1.29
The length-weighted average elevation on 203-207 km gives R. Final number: 172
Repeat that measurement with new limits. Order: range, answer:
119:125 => 163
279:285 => 221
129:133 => 154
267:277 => 209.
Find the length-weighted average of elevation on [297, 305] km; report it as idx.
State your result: 221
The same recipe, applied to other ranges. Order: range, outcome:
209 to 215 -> 181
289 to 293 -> 221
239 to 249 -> 191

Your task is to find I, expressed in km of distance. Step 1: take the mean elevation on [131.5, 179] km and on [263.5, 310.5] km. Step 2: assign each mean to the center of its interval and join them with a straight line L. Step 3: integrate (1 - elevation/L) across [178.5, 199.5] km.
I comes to 1.2 km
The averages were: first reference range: 159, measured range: 164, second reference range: 216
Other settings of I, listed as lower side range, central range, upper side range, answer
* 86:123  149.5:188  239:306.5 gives 5.74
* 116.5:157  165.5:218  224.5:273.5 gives 2.86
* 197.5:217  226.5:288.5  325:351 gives -1.23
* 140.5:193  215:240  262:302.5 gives -0.70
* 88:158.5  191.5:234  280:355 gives 2.48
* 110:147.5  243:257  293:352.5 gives 0.46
